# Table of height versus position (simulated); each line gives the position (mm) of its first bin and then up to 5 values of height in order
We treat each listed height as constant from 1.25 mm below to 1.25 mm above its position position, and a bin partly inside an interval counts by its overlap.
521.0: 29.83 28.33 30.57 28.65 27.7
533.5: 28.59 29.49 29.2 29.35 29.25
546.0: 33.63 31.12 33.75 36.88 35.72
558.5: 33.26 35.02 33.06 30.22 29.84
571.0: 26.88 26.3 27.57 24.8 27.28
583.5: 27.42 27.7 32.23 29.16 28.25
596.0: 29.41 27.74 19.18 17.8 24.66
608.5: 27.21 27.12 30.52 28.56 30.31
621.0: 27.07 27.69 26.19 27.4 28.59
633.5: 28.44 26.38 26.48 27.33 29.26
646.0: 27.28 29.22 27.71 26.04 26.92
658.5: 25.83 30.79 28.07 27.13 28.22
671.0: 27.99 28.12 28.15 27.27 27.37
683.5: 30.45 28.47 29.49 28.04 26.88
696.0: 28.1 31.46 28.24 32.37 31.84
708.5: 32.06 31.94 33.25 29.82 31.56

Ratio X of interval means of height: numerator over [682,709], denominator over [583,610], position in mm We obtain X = 1.1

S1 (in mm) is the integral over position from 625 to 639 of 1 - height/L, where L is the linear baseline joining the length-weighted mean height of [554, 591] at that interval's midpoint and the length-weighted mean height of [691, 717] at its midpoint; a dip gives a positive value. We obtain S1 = 1.3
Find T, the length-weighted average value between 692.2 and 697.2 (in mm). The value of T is 27.5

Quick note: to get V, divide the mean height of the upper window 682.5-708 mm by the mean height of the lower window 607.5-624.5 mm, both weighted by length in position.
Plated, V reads 1.0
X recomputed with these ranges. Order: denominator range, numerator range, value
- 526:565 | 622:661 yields 0.87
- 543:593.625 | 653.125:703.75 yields 0.93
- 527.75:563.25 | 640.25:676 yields 0.88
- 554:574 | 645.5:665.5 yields 0.88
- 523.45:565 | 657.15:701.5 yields 0.90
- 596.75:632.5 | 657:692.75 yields 1.07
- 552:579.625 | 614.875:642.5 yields 0.90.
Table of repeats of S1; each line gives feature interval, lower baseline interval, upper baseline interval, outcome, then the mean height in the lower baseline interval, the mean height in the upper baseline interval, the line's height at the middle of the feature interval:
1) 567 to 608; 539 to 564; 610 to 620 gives 5.5 mm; 33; 29.1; 30.8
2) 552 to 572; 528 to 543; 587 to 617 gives -3.3 mm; 28.9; 26.8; 28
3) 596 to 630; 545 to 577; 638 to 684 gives 3.8 mm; 31.8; 27.9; 29.8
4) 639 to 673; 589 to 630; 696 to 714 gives 1.4 mm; 26.9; 31.3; 29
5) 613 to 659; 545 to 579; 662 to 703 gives 2.9 mm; 31.4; 28.4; 29.6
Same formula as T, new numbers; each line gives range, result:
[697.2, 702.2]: 29.8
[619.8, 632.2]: 27.4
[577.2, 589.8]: 27.9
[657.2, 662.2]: 28.3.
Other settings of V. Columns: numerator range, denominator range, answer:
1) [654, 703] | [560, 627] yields 1.02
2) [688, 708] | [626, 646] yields 1.08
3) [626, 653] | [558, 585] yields 0.95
